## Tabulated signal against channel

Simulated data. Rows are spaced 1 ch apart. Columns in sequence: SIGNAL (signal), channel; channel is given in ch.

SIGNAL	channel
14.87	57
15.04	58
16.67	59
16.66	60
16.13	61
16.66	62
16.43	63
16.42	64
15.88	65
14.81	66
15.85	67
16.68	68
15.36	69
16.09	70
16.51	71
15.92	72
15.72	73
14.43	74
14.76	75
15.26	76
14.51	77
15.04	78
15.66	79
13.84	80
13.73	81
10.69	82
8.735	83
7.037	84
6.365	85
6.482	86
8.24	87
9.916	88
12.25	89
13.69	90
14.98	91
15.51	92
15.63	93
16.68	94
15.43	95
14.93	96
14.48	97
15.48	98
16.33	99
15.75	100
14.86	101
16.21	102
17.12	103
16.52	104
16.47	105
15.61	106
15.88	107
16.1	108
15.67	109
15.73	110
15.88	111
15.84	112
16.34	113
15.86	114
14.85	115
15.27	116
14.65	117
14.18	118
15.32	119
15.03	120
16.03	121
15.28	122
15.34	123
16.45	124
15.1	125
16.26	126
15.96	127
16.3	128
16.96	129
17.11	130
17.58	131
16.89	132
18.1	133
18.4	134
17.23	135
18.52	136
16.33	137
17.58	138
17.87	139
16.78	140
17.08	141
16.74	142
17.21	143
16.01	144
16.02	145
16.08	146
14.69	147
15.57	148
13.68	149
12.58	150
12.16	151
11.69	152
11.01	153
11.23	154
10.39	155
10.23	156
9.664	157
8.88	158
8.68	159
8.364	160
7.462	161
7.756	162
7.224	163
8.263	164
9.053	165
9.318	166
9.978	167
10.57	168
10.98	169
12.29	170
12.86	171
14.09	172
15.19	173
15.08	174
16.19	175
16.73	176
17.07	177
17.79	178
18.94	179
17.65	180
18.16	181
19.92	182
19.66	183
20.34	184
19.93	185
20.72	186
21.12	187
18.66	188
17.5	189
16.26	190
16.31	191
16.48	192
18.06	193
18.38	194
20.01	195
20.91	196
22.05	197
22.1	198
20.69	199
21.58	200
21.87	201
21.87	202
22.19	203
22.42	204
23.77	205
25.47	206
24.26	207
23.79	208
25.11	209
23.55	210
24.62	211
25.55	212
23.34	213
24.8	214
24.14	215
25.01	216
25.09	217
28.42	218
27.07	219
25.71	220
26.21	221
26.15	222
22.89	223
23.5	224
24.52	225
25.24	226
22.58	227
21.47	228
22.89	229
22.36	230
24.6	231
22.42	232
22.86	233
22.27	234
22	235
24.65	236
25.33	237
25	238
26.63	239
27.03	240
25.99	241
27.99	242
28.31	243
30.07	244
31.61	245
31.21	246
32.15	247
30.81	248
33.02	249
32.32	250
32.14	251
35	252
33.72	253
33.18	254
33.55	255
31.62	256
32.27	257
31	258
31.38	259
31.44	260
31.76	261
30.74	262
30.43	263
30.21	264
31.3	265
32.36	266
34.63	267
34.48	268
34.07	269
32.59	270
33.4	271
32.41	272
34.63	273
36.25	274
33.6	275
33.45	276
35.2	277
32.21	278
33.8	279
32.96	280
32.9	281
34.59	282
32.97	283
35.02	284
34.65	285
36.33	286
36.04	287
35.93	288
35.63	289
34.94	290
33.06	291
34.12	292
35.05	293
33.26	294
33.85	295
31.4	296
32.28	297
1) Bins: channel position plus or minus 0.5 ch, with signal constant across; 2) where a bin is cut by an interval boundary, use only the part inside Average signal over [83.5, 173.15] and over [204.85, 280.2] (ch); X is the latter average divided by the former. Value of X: 2.04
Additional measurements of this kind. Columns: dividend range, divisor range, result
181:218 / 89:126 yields 1.39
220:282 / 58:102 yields 2.07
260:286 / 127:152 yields 2.04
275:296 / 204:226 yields 1.38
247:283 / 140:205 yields 2.11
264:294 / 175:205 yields 1.74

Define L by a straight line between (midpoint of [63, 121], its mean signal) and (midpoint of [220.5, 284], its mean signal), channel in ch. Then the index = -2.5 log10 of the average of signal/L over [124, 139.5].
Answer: 0.078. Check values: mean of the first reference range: 14.6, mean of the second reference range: 29.7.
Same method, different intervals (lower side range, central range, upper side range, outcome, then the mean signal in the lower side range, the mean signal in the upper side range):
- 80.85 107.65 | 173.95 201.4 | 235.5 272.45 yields 0.243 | 13.5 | 31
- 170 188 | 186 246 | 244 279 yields 0.036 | 17.6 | 32.6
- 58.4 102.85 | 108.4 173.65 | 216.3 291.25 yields 0.350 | 14.3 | 30.1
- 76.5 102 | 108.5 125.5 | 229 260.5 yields 0.029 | 13.1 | 28.7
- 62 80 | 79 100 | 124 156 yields 0.225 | 15.6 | 15.6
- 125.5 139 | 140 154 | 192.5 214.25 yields 0.242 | 17.2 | 22.5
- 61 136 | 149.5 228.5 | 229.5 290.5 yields 0.326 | 15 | 31.2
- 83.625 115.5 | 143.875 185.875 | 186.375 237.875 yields 0.400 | 14.3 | 22.8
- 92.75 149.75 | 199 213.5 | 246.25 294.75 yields 0.109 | 16.1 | 33.3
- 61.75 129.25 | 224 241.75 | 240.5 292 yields 0.214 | 14.8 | 32.8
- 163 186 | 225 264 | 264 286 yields -0.010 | 15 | 33.7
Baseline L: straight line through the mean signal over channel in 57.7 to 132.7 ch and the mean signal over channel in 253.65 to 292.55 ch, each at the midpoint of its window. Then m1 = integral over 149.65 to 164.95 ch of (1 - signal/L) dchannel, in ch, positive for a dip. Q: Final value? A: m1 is 8.36 ch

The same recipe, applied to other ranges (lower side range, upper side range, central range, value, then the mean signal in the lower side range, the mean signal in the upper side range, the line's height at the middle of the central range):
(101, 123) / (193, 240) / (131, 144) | 0.2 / 15.7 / 23.6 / 17.6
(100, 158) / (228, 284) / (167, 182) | 4.1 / 15.4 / 30.5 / 20.8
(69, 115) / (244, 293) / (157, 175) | 9.5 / 14.3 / 33.2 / 22.2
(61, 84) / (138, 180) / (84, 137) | -4.5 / 14.8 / 13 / 14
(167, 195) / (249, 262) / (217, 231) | 0.6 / 16.9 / 32.4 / 25.8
